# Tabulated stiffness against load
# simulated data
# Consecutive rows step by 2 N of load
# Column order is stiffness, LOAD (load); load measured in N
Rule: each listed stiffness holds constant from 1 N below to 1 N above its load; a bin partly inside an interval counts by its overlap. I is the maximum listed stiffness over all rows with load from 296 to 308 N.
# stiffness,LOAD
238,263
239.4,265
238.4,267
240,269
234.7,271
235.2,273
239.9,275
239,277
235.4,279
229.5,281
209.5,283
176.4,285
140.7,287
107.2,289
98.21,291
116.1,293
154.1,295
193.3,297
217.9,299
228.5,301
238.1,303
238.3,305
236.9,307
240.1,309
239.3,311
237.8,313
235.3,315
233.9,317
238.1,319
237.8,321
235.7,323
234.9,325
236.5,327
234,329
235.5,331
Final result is 238.3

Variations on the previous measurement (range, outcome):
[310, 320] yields 239.3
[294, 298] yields 193.3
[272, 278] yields 239.9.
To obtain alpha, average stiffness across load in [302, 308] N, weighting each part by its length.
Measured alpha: 238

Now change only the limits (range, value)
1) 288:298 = 134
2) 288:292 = 103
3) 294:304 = 206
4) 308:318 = 237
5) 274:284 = 231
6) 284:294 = 128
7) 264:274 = 238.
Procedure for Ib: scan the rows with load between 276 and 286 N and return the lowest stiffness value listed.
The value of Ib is 176.4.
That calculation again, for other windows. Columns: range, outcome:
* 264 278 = 234.7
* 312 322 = 233.9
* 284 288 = 140.7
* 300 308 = 228.5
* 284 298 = 98.21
